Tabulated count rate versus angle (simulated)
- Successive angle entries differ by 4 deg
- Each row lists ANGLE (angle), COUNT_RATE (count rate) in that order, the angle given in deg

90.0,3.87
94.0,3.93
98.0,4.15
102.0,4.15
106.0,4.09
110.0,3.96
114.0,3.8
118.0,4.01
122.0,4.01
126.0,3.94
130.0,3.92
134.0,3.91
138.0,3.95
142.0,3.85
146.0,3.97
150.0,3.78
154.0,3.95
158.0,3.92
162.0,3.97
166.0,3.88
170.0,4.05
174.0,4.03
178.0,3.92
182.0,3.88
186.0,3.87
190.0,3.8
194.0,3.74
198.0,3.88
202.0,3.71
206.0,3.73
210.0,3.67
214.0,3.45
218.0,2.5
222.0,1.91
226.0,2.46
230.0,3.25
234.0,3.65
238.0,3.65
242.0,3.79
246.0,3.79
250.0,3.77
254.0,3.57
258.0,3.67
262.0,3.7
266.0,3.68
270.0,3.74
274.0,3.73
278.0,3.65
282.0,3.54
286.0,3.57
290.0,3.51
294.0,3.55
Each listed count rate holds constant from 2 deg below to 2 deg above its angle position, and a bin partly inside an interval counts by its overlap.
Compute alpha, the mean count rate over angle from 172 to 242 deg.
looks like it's 3.49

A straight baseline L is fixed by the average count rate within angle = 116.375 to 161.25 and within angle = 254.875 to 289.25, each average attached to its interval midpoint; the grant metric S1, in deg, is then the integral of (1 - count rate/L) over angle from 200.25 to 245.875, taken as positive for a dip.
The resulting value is 5.85 deg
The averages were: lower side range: 3.93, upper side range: 3.65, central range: 3.27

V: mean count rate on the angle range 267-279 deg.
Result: 3.71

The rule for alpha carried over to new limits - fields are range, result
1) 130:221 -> 3.77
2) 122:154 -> 3.91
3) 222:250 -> 3.35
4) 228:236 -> 3.45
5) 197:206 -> 3.77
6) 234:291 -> 3.67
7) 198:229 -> 3.12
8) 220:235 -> 2.76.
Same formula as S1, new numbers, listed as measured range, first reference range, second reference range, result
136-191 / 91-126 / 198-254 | -3.2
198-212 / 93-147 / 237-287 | 0.3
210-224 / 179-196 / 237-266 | 3.7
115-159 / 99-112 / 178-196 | 0.6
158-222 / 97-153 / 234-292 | 2.3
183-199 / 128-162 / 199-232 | -2.1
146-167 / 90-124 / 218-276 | -0.6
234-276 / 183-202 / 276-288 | -0.6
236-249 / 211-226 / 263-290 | -2.8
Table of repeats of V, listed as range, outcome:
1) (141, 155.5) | 3.89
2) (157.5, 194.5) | 3.91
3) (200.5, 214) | 3.67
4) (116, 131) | 3.97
